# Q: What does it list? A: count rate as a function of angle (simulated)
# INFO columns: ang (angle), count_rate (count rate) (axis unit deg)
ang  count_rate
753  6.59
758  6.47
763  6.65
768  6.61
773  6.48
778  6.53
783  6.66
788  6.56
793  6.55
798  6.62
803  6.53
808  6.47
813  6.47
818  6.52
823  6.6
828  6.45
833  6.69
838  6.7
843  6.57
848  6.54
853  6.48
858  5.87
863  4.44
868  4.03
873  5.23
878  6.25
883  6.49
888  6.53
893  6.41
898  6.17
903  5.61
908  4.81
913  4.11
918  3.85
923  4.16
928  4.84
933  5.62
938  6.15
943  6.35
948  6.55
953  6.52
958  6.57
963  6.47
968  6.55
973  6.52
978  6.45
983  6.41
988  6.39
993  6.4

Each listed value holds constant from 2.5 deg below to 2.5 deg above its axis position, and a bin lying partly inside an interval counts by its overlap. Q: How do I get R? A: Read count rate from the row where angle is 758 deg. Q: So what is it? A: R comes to 6.47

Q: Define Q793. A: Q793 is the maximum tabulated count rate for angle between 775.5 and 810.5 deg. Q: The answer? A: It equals 6.66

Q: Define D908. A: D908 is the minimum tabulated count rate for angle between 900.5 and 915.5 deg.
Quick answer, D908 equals 4.11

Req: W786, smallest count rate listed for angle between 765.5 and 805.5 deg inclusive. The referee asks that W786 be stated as 6.48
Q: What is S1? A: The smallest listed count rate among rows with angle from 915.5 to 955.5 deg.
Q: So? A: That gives 3.85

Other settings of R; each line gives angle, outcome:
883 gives 6.49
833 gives 6.69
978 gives 6.45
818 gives 6.52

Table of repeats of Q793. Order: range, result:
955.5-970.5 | 6.57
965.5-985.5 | 6.55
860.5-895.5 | 6.53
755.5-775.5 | 6.65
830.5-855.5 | 6.7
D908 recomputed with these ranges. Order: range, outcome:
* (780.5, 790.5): 6.56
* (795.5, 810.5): 6.47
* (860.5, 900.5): 4.03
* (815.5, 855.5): 6.45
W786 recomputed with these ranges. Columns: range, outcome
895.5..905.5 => 5.61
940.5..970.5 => 6.35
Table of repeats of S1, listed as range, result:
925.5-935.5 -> 4.84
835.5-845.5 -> 6.57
